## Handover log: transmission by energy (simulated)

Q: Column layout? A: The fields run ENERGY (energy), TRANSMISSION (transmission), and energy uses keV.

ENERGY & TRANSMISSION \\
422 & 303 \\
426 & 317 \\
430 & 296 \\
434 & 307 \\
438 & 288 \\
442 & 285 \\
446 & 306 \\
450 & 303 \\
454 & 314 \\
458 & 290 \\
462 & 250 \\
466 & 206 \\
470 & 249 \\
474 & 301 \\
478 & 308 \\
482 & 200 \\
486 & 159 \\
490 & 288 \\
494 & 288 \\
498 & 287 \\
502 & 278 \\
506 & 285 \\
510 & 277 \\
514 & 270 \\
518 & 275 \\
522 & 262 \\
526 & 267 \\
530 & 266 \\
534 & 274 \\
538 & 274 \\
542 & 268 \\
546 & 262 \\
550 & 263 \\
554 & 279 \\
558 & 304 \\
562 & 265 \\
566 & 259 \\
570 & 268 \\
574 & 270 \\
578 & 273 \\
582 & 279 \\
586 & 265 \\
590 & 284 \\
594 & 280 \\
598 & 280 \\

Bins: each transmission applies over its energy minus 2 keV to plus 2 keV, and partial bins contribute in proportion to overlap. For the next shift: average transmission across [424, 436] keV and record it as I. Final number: 307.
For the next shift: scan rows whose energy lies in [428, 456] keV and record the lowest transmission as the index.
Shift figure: 285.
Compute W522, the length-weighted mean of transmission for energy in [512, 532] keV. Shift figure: 268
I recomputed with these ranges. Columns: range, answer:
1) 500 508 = 282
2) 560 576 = 266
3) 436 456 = 299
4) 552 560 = 292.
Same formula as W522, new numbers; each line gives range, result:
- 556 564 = 284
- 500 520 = 277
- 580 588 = 272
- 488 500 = 288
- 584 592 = 274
